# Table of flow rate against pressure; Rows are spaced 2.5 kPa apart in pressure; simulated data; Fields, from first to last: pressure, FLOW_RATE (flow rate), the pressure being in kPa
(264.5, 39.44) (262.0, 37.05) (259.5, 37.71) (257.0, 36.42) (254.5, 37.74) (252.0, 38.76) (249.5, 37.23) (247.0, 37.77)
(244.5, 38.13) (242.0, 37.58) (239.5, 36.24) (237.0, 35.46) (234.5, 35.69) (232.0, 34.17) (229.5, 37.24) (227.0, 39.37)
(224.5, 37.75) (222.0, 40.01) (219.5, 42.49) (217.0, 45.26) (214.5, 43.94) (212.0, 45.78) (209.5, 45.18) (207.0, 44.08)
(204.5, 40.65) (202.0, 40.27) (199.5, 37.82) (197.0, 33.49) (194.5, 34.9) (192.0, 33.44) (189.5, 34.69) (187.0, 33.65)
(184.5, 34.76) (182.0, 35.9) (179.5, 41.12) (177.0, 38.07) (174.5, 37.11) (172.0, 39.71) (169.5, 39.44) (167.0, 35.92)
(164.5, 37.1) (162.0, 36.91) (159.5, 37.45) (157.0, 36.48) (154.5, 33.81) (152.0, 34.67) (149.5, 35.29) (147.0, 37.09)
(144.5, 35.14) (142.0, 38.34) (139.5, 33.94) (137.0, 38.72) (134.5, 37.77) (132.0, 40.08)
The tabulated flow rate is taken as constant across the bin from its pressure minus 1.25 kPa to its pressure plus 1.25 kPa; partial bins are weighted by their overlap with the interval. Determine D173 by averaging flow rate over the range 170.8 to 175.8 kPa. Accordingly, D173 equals 38.4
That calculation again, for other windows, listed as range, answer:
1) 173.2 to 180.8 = 38.8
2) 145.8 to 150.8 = 36.2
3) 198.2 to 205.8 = 39.6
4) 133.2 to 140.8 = 36.8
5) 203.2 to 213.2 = 43.9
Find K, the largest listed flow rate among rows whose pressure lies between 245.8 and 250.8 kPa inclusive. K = 37.77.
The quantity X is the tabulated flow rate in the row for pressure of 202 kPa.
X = 40.27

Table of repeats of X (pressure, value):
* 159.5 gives 37.45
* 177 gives 38.07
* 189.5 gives 34.69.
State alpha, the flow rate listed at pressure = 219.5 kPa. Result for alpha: 42.49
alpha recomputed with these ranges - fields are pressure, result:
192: 33.44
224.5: 37.75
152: 34.67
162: 36.91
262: 37.05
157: 36.48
